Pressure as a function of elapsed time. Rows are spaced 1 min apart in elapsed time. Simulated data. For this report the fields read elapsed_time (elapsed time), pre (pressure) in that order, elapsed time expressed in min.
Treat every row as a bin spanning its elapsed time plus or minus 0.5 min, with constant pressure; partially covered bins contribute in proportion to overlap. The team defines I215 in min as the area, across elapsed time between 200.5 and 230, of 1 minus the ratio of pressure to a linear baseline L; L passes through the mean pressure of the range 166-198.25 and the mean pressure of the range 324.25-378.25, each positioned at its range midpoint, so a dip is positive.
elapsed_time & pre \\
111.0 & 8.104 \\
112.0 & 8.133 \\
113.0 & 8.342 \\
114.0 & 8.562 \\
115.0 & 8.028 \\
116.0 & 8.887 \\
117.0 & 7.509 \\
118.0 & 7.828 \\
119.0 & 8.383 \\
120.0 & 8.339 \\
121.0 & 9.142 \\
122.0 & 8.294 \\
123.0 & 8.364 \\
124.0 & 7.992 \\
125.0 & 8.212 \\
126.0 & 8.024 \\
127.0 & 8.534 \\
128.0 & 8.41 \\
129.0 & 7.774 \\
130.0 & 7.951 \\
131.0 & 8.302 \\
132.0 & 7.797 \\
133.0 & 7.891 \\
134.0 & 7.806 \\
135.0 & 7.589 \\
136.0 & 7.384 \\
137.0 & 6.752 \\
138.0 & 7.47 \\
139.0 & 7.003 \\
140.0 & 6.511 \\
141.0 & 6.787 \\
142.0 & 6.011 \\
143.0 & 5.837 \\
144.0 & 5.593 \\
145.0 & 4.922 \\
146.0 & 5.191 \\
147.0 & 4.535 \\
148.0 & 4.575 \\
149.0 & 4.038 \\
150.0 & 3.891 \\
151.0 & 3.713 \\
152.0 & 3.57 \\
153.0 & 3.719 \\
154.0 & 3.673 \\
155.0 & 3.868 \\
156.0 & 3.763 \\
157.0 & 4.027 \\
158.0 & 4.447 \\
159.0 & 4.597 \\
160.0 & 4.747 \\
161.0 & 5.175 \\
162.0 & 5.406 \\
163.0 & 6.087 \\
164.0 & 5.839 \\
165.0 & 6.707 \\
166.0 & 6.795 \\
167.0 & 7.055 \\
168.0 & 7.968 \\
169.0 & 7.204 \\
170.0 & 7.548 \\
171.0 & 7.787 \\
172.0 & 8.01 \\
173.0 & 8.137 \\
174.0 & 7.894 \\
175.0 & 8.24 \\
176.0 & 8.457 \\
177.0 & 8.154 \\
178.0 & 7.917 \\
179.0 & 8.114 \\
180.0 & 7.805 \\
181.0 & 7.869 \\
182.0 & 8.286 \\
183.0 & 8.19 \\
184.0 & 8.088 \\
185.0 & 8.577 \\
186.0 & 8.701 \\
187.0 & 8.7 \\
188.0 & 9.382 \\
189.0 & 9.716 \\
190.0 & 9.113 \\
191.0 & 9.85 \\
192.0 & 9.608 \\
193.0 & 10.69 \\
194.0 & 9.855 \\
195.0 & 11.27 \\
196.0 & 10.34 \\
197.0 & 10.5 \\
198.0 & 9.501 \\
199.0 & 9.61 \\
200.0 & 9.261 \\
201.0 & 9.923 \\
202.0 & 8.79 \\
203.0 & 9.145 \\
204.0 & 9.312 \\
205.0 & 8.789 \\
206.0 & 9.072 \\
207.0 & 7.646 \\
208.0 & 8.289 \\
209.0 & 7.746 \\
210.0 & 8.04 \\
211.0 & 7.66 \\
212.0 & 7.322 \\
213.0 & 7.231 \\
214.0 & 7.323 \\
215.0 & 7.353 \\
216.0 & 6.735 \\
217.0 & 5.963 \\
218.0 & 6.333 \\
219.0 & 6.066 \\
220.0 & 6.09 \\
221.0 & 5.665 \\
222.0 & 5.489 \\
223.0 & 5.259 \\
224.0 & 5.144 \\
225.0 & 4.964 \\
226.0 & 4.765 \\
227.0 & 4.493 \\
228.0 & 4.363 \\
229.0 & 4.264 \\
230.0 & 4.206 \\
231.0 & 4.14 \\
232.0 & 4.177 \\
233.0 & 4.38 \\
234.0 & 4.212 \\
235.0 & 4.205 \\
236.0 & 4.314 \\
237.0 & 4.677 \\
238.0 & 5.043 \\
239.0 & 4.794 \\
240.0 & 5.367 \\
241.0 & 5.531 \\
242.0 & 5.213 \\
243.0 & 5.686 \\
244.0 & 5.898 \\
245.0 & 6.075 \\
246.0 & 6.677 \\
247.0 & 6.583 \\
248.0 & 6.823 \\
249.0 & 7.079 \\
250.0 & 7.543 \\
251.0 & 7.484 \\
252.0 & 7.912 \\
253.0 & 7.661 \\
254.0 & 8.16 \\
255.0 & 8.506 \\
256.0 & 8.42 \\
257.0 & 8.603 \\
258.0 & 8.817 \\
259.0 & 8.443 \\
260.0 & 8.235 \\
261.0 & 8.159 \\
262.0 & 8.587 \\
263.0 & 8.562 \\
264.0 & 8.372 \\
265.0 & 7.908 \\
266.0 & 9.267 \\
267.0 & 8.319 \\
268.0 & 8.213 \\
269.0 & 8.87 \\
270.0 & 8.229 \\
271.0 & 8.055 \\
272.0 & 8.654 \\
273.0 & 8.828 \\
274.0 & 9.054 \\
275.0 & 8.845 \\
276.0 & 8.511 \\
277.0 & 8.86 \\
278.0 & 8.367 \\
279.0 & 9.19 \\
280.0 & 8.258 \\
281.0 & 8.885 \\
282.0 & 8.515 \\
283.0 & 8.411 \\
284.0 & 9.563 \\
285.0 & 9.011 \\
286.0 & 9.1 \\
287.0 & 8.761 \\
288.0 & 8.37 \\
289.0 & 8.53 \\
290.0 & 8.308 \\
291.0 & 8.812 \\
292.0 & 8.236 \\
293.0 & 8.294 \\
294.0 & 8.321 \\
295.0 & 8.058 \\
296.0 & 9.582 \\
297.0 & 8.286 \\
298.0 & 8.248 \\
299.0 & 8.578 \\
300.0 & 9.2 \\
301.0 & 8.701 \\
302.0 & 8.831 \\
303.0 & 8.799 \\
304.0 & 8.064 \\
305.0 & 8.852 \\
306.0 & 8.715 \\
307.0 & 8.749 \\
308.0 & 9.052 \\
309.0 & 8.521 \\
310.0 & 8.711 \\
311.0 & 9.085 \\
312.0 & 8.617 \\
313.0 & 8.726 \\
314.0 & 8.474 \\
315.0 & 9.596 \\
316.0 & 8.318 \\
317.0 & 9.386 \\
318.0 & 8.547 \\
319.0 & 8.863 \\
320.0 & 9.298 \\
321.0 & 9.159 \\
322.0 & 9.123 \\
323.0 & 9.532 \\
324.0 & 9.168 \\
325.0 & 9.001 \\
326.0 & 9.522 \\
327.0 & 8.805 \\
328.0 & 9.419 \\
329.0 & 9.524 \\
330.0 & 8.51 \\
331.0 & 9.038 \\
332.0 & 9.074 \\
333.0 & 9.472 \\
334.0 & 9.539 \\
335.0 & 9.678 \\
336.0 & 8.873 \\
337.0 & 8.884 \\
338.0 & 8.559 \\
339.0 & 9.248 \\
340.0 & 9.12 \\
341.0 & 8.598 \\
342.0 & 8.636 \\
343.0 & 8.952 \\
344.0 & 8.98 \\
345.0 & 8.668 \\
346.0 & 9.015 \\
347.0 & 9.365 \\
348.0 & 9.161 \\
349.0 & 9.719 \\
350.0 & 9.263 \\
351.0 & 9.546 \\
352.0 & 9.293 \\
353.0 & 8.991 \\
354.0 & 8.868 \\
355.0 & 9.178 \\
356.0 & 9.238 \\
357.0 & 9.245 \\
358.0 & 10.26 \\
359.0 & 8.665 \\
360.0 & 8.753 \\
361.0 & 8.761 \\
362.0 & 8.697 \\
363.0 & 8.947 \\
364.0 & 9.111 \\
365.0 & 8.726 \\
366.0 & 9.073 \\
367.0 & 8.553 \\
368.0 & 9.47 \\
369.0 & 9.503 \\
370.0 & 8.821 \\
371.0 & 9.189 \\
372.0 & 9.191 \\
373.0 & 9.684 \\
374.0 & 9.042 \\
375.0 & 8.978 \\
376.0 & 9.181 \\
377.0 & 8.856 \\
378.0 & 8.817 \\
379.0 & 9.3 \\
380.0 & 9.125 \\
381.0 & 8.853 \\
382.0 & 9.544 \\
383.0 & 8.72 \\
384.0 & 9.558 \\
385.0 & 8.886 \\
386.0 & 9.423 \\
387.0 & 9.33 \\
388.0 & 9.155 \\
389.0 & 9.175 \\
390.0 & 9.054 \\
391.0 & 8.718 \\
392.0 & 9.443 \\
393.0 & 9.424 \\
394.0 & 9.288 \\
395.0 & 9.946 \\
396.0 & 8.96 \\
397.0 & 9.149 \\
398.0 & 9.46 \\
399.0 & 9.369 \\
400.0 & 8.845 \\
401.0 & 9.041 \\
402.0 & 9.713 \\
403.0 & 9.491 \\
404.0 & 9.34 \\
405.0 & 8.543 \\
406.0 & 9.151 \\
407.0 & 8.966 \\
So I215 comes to 6.5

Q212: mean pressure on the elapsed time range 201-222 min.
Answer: 7.54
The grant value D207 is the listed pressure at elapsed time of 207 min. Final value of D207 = 7.646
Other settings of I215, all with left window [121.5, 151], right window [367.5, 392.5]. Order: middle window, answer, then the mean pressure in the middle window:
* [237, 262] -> 2.86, 7.01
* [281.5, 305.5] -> -0.90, 8.64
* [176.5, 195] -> -3.99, 8.88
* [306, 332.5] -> -1.26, 8.99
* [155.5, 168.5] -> 2.74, 5.59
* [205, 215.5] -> -0.40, 7.82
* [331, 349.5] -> -0.64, 9.08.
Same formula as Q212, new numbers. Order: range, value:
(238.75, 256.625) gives 6.79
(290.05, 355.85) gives 8.94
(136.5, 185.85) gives 6.27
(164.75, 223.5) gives 8.18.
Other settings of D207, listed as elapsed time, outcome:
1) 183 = 8.19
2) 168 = 7.968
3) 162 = 5.406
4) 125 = 8.212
